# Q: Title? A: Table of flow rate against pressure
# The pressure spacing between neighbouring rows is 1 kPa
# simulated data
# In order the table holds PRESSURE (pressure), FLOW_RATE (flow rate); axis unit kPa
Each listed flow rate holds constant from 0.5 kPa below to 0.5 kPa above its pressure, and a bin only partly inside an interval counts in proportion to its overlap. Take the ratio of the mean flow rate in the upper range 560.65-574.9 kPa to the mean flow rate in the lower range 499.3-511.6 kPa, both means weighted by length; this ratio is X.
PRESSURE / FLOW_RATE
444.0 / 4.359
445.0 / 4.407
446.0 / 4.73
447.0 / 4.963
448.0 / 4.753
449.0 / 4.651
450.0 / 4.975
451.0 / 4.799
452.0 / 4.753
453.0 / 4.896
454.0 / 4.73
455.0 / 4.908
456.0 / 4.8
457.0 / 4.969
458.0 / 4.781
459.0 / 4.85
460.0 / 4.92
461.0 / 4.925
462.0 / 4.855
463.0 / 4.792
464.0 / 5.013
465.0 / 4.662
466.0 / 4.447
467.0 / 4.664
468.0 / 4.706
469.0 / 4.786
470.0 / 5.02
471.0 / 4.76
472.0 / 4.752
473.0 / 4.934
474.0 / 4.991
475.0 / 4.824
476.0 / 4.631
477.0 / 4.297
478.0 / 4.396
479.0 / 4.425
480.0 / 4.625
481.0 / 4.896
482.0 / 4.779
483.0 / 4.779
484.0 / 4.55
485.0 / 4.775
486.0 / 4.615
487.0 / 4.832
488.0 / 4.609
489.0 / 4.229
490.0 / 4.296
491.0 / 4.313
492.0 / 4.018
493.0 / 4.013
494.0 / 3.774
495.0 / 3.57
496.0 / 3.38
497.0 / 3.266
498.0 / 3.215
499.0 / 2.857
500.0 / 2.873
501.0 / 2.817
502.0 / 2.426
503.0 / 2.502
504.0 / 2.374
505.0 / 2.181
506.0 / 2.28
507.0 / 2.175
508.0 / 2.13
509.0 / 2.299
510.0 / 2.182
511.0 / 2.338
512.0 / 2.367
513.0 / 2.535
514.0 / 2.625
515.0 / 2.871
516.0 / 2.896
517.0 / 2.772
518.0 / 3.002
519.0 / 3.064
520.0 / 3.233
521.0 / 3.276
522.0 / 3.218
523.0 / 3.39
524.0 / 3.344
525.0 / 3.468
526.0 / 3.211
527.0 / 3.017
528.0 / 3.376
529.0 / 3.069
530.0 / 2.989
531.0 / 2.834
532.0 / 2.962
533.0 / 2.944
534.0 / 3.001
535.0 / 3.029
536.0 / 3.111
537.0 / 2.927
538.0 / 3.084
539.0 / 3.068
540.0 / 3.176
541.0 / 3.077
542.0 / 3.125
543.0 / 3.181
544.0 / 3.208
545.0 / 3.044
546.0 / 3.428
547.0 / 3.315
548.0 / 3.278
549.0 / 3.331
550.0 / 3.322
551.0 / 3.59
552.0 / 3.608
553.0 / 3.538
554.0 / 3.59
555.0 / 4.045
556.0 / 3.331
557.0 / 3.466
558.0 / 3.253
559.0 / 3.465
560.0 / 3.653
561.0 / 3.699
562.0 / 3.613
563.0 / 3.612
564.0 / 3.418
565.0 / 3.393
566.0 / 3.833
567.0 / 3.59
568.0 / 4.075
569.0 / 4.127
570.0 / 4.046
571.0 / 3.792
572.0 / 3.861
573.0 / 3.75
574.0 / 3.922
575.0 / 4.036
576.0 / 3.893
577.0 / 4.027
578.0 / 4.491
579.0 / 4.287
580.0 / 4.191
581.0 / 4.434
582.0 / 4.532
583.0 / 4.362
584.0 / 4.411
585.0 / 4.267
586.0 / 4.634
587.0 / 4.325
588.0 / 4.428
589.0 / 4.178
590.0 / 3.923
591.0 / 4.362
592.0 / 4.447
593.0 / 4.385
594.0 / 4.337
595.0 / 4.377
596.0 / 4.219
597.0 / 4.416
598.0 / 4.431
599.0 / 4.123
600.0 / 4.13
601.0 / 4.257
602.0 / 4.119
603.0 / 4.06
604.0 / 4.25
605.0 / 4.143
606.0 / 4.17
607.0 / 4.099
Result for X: 1.6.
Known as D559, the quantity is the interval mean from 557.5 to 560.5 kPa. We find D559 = 3.46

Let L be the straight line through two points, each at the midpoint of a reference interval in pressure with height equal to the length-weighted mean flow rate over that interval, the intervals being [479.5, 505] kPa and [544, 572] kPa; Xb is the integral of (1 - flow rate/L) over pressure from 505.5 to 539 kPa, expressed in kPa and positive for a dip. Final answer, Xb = 7.43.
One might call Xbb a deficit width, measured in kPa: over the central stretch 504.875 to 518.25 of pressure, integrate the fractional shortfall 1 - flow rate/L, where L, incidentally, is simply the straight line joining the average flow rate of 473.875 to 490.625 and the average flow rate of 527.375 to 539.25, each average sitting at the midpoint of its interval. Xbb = 4.4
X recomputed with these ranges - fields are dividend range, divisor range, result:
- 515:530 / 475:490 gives 0.69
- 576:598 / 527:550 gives 1.39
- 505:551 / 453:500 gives 0.66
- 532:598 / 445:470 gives 0.78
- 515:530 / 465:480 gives 0.67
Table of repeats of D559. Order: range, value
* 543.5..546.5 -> 3.23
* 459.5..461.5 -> 4.92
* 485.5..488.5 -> 4.69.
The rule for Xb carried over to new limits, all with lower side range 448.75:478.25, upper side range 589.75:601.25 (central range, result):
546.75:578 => 5.2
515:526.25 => 3.5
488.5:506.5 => 5.5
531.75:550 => 5.5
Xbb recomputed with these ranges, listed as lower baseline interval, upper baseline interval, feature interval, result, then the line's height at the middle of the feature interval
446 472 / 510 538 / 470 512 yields 2.3 kPa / 3.91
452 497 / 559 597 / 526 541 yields 4.4 kPa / 4.3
